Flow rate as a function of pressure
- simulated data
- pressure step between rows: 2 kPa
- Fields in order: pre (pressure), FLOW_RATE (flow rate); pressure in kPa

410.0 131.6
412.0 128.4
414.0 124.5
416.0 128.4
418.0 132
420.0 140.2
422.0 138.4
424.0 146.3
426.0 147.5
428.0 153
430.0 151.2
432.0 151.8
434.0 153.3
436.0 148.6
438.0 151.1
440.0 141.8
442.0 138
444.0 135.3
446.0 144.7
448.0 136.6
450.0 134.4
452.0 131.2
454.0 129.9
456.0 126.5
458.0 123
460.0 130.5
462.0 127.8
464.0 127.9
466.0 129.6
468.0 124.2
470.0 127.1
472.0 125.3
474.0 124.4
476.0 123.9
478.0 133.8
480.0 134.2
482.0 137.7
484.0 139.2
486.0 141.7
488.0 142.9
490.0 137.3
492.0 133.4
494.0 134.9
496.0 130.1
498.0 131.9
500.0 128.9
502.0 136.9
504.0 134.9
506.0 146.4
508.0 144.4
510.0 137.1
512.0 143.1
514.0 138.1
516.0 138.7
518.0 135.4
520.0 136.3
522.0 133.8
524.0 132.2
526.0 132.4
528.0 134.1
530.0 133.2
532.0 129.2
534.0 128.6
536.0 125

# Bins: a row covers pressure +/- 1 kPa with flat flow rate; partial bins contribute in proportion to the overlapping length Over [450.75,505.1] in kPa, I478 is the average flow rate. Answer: 131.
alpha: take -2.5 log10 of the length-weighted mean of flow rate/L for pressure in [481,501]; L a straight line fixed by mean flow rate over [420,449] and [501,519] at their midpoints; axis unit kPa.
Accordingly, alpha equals 0.04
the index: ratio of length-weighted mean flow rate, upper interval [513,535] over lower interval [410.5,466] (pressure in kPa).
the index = 0.97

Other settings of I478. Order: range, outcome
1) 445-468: 131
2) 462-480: 127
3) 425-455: 143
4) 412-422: 132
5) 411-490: 136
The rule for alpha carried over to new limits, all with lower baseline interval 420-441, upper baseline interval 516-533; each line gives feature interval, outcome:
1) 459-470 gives 0.12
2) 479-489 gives 0.00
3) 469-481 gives 0.11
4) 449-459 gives 0.12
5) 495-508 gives 0.01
